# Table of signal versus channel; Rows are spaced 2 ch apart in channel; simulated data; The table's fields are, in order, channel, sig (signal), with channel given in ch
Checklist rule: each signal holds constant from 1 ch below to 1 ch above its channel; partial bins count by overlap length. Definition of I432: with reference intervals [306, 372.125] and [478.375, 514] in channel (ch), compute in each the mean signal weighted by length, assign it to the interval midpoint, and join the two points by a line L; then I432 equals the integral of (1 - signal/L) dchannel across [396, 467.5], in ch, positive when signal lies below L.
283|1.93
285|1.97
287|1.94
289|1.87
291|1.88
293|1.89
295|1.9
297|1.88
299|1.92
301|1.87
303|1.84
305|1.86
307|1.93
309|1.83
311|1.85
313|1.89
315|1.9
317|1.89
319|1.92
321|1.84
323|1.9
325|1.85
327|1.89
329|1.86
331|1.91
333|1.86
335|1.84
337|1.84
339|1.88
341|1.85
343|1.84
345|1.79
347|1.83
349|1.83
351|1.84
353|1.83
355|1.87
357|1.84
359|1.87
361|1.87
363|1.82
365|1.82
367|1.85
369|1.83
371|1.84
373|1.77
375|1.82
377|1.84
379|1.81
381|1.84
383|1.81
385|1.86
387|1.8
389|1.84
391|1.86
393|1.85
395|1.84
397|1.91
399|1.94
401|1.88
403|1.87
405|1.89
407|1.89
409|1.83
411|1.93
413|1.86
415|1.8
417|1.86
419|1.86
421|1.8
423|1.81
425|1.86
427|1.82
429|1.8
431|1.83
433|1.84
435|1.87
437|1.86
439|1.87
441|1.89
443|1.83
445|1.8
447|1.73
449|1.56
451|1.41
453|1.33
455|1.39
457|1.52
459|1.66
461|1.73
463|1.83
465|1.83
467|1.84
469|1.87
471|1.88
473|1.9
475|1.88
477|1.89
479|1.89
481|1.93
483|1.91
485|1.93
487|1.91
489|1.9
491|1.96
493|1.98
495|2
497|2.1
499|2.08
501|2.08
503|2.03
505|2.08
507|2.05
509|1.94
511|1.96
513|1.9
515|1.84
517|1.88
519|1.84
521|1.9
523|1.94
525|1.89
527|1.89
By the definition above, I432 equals 5.38 ch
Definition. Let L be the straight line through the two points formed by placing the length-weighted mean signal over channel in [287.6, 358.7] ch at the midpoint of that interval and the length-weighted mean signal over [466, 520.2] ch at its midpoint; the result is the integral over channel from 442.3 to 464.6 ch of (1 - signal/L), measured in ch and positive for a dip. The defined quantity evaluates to 3.5 ch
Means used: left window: 1.87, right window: 1.94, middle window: 1.62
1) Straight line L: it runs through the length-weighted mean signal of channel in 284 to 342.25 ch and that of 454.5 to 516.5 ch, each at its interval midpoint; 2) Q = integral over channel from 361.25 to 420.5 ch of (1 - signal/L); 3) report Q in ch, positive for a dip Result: 1.2 ch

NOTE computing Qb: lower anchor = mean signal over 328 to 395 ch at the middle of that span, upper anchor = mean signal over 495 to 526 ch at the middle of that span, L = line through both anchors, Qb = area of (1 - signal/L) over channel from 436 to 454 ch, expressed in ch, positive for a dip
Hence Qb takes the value 2.0 ch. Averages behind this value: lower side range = 1.84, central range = 1.7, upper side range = 1.97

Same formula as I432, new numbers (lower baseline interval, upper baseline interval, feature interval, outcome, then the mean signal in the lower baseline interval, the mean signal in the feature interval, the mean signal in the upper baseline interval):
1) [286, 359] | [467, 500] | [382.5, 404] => 0.4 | 1.87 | 1.86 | 1.94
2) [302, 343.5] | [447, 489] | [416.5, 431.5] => -0.3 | 1.87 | 1.83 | 1.76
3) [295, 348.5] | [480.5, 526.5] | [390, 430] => 1.1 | 1.87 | 1.86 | 1.96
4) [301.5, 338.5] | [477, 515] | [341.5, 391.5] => 1.7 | 1.87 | 1.83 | 1.97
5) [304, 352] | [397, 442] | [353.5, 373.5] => 0.2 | 1.86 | 1.84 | 1.86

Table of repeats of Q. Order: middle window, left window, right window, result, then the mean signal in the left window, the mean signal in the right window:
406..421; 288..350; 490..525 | 0.5 ch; 1.87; 1.97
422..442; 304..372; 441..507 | 0.0 ch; 1.86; 1.84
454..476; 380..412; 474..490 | 1.6 ch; 1.86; 1.9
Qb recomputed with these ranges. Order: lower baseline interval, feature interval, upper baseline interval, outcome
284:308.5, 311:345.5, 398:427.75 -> 0.31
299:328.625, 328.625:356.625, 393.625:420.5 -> 0.42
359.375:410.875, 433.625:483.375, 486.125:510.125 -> 4.86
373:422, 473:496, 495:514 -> 0.77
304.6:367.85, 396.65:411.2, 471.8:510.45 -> 0.14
